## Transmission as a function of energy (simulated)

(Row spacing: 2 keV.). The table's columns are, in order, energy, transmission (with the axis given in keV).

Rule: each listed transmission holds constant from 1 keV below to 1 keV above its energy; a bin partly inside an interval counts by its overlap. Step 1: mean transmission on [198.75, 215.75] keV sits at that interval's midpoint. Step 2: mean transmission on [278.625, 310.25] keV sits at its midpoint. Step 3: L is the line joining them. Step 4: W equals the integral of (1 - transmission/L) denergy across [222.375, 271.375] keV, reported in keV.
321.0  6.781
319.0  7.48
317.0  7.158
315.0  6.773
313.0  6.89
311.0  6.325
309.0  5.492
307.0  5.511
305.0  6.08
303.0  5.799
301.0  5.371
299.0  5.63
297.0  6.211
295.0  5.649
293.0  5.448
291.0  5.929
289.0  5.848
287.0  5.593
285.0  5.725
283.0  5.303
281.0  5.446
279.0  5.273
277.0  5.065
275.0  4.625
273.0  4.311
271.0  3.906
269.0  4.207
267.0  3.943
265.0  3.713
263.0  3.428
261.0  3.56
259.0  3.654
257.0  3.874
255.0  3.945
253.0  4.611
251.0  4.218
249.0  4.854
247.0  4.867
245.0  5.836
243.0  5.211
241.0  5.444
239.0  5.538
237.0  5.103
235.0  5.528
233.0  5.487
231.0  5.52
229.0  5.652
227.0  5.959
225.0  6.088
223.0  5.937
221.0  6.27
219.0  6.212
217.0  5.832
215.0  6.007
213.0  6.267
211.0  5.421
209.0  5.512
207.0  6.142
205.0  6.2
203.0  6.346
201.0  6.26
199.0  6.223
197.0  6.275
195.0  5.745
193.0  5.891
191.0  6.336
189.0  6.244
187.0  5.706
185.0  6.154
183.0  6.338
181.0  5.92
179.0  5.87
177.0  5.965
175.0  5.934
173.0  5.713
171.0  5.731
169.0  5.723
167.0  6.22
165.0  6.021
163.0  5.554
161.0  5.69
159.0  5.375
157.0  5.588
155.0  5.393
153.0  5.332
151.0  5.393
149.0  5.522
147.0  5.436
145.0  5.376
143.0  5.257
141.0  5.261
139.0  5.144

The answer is 8.9 keV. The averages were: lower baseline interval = 6.03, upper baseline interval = 5.66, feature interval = 4.81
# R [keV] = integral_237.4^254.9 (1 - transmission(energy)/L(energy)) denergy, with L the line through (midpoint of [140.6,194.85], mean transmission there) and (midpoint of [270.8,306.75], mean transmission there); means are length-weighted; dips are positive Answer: 1.7 keV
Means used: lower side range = 5.74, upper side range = 5.44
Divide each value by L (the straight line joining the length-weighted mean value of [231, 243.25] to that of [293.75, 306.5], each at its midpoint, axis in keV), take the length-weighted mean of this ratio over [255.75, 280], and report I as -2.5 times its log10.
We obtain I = 0.329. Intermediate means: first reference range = 5.41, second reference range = 5.77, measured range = 4.13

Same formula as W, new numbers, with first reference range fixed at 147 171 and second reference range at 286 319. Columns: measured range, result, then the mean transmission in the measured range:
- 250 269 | 6.4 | 3.9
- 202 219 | -0.6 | 5.98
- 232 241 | 0.6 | 5.42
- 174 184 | -0.6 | 6.01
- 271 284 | 2.3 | 4.92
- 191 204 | -0.9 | 6.14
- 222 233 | 0.0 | 5.8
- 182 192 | -0.8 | 6.16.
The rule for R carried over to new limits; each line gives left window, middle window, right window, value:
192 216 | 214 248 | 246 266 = -4.6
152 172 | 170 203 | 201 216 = -1.1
